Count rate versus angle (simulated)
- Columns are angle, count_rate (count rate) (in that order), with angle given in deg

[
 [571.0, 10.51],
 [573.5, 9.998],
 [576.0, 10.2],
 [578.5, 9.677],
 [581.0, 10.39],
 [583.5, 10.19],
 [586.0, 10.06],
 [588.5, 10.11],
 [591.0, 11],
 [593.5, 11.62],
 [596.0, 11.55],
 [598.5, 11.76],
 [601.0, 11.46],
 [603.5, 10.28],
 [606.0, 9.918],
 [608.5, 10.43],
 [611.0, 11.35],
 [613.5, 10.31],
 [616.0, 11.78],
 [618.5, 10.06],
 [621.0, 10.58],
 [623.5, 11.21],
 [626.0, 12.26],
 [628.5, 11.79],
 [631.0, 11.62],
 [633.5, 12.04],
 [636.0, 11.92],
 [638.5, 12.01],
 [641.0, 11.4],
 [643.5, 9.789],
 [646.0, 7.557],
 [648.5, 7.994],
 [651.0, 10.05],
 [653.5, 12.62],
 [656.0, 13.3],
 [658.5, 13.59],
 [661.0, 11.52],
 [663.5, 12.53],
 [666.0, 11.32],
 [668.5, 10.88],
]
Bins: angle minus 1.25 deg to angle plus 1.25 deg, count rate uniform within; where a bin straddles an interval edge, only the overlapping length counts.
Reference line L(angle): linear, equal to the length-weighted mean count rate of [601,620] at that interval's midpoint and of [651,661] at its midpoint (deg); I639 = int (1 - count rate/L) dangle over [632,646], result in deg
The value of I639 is 0.9 deg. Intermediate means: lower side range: 10.6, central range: 11.1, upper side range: 12.6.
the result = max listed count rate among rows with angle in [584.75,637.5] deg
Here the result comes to 12.26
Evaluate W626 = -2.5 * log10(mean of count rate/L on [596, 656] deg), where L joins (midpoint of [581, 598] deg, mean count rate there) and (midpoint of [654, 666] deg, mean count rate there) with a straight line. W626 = 0.07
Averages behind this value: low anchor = 10.8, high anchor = 12.6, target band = 10.9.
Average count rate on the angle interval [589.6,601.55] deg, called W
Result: 11.5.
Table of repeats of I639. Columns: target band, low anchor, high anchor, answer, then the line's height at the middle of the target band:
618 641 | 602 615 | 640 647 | -3.7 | 9.95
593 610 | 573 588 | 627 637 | -0.3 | 10.8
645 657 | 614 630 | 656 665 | 2.0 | 12.3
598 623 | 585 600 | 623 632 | 1.4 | 11.4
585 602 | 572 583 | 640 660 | -1.4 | 10.2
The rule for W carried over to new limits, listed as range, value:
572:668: 11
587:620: 10.9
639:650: 9.4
